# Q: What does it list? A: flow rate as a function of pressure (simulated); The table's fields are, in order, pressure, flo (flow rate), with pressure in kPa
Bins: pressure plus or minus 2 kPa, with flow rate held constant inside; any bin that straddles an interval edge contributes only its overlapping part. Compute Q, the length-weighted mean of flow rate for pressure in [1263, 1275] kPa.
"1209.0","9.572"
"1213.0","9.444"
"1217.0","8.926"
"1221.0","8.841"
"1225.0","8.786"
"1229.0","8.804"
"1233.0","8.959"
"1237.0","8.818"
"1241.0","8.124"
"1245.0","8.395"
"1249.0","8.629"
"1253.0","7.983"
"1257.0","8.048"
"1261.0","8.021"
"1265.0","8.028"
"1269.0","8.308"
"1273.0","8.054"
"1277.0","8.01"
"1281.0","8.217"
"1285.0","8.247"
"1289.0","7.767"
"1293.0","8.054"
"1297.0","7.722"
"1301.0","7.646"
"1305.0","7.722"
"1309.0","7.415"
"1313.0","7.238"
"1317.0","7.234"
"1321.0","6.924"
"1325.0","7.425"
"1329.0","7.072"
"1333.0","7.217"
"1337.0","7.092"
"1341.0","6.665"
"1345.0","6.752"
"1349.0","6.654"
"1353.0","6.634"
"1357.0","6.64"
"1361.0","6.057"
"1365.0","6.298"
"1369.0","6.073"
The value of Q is 8.13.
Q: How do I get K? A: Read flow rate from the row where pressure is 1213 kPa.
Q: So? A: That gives 9.444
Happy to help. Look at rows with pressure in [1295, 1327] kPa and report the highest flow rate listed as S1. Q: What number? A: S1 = 7.722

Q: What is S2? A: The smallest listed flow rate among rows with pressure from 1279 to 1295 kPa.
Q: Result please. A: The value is 7.767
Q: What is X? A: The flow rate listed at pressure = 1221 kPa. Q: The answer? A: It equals 8.841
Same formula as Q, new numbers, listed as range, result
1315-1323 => 7.08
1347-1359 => 6.64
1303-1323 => 7.31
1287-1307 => 7.78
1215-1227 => 8.85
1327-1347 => 6.96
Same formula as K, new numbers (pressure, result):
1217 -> 8.926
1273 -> 8.054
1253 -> 7.983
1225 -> 8.786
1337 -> 7.092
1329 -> 7.072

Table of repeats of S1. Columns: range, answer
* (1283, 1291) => 8.247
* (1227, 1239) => 8.959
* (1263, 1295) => 8.308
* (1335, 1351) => 7.092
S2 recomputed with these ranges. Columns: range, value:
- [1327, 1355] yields 6.634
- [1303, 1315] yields 7.238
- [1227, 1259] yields 7.983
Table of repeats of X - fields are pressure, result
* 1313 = 7.238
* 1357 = 6.64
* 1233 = 8.959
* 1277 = 8.01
